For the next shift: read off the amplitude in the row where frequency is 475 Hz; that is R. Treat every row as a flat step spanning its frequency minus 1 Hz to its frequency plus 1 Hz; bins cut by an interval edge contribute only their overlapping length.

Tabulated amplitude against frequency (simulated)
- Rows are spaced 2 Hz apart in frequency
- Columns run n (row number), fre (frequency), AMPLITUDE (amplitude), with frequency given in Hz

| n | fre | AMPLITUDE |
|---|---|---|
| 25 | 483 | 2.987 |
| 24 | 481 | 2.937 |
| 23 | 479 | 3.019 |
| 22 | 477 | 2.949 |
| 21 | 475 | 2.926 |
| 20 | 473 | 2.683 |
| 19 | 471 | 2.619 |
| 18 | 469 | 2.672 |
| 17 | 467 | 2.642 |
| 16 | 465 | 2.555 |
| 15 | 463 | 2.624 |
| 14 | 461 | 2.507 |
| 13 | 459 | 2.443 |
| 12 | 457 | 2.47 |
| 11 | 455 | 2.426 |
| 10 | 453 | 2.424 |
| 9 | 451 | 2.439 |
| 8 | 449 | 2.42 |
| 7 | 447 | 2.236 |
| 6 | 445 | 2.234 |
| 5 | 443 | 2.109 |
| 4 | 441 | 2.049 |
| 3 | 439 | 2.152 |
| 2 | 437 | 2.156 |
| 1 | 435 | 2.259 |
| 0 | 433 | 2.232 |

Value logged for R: 2.926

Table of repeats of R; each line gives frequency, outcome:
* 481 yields 2.937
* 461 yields 2.507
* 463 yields 2.624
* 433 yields 2.232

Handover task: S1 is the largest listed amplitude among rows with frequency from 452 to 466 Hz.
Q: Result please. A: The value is 2.624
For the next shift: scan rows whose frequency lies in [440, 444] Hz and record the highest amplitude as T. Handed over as 2.109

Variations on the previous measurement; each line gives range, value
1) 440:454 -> 2.439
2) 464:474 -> 2.683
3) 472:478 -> 2.949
